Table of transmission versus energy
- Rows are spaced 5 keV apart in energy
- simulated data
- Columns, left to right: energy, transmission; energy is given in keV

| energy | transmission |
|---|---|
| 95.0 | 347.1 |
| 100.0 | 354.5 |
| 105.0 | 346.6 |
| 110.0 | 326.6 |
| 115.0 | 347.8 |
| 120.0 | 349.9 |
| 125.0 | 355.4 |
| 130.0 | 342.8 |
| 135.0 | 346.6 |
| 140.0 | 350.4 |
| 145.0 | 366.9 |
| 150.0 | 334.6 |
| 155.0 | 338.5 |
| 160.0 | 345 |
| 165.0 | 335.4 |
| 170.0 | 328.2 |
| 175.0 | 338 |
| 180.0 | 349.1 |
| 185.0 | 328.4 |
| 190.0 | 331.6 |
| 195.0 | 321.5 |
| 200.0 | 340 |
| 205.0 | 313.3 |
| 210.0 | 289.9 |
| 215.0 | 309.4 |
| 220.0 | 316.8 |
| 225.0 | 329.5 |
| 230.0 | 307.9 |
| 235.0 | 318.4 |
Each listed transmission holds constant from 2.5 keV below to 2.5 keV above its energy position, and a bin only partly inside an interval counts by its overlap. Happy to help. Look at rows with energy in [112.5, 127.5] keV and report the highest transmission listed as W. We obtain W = 355.4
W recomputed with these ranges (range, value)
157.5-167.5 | 345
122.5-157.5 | 366.9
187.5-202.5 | 340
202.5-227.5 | 329.5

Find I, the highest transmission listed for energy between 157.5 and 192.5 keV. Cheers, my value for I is 349.1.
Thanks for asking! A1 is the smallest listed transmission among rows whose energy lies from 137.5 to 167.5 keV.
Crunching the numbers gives 334.6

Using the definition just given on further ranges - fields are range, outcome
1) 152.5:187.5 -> 328.2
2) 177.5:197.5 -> 321.5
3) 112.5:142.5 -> 342.8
